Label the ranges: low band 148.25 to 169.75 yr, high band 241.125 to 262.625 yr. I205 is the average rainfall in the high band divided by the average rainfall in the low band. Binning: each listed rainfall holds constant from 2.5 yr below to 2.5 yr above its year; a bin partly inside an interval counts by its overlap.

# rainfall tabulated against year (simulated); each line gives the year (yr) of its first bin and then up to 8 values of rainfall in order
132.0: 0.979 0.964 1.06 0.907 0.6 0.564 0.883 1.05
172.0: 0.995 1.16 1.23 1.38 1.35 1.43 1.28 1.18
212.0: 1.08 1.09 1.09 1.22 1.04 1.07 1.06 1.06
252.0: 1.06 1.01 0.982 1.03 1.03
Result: 1.32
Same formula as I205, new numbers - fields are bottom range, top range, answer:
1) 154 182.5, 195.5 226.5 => 1.24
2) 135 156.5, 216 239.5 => 1.30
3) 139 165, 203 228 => 1.40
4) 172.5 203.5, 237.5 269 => 0.81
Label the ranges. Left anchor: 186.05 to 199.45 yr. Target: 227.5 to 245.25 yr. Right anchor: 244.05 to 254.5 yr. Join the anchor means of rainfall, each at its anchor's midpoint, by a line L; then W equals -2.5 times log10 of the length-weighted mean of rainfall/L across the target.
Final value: 0.06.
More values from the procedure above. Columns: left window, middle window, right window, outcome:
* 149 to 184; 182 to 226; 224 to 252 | -0.22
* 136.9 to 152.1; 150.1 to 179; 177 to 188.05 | 0.26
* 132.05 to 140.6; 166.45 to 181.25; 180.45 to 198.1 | 0.14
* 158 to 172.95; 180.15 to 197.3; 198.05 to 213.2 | -0.22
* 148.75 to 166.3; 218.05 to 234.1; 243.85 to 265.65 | -0.19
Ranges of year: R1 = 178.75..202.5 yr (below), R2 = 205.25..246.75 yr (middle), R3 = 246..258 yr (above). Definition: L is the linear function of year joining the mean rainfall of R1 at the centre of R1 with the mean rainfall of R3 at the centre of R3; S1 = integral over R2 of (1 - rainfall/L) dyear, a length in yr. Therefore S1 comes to 2.3 yr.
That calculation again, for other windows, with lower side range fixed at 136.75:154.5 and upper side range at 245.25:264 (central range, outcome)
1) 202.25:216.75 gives -2.8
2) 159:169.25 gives -0.5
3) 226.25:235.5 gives -1.1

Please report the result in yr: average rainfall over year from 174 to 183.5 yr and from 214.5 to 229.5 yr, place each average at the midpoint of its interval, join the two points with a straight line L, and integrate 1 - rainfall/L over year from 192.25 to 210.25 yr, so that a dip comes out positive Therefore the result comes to -2.1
